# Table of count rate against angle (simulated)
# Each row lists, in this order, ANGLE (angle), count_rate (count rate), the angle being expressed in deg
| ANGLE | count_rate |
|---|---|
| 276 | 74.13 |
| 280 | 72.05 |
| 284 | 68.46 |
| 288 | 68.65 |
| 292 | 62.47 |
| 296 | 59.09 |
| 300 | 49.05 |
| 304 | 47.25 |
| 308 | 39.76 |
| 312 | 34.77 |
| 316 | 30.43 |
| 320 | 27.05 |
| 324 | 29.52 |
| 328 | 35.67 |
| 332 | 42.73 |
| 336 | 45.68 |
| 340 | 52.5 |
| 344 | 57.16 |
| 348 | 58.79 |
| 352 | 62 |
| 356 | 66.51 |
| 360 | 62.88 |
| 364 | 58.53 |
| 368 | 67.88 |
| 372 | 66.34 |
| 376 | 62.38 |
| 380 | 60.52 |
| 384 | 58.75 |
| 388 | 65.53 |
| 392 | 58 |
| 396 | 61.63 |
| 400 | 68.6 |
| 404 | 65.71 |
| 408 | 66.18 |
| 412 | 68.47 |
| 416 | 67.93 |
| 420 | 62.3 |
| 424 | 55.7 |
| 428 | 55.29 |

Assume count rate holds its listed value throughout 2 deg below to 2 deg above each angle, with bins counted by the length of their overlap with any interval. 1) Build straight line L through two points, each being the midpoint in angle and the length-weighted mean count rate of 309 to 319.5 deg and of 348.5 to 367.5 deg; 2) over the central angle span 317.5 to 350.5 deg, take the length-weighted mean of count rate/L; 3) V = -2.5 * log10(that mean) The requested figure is 0.08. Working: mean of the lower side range 32.5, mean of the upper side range 62.6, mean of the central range 43.7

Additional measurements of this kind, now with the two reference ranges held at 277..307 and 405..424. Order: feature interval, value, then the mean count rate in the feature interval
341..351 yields 0.087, 57.8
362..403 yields 0.018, 62.9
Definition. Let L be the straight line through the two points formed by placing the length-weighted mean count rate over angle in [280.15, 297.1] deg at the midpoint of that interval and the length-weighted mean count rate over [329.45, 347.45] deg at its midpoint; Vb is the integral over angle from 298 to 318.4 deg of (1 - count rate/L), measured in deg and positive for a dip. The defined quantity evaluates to 6.75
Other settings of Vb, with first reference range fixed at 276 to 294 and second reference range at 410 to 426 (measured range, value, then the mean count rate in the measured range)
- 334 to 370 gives 3.8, 59.1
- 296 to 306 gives 2.6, 50.3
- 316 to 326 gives 5.7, 28.7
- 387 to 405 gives 0.2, 63.7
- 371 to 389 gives 0.7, 62.3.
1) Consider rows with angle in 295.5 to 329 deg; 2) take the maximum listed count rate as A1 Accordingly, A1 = 59.09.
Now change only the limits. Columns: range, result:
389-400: 68.6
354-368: 67.88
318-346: 57.16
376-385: 62.38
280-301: 72.05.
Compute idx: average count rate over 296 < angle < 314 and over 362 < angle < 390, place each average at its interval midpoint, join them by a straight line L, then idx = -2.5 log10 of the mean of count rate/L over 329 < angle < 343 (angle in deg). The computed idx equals 0.13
